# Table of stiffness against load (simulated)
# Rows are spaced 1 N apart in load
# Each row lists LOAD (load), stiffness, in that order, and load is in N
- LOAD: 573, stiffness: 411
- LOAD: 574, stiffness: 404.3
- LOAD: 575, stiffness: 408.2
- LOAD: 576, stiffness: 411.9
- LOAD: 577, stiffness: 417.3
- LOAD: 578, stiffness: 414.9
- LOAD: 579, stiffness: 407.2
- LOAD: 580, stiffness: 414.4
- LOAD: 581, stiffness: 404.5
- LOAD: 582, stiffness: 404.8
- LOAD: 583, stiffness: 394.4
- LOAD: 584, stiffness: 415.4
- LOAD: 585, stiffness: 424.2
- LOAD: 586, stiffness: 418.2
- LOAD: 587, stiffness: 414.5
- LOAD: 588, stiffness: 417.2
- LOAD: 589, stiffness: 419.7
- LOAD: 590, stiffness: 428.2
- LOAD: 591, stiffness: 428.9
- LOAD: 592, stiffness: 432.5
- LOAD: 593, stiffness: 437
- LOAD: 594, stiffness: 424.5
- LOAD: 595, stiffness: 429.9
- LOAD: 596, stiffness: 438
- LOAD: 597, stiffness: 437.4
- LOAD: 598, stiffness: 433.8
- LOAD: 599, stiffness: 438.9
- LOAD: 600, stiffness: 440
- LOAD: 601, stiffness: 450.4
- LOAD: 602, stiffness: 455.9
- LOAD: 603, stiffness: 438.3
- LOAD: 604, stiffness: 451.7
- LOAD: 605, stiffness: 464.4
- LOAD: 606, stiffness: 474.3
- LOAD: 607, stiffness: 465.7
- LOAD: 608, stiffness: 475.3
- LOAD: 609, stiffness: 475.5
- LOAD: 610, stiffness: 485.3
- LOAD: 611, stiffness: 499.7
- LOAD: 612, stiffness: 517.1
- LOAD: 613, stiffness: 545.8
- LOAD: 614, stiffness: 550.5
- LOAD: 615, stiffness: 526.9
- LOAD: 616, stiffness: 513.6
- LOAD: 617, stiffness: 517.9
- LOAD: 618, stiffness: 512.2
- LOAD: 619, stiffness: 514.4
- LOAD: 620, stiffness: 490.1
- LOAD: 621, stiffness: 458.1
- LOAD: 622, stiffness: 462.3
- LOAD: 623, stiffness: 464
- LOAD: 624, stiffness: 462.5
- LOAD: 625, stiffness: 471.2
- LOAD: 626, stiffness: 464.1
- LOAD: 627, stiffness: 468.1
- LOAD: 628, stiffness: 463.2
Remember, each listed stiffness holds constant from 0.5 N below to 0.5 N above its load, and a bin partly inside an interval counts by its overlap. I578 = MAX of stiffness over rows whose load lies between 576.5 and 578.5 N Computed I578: 417.3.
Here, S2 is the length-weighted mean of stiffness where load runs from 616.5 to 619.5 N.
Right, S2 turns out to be 515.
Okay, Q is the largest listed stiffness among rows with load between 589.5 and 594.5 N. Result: 437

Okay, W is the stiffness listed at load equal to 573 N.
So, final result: 411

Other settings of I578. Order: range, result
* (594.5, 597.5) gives 438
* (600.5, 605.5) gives 464.4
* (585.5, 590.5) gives 428.2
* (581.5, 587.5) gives 424.2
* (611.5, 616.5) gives 550.5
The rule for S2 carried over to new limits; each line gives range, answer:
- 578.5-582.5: 408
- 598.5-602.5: 446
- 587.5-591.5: 424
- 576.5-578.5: 416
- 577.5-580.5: 412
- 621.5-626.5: 465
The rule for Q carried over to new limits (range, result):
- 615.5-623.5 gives 517.9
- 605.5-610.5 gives 485.3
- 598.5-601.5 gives 450.4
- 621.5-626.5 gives 471.2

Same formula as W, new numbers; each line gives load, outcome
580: 414.4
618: 512.2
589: 419.7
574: 404.3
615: 526.9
